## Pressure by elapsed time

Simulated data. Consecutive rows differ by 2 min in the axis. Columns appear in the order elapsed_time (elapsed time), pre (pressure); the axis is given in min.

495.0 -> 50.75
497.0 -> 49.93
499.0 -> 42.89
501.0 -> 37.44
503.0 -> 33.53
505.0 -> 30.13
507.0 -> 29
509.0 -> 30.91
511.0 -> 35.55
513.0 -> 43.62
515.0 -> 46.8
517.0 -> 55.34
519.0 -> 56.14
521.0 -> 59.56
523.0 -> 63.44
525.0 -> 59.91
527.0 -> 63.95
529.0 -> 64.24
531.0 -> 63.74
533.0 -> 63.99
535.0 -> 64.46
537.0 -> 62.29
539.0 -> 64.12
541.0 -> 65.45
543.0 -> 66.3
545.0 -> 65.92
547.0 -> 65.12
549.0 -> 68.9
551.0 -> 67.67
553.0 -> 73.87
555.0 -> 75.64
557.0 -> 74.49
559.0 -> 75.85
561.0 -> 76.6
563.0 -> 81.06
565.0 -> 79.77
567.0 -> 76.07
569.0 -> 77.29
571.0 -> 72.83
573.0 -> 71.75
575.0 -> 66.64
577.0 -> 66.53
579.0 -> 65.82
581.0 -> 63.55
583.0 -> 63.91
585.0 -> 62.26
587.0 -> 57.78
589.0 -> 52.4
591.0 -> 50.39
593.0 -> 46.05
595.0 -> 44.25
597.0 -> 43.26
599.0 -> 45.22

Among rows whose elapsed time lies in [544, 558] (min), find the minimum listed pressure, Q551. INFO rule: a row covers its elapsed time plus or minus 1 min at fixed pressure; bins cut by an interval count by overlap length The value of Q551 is 65.12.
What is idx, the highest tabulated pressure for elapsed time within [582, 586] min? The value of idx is 63.91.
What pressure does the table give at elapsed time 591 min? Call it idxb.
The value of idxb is 50.39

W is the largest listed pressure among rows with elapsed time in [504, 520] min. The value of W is 56.14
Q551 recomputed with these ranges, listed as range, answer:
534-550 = 62.29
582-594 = 46.05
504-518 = 29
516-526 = 55.34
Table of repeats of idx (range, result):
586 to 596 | 57.78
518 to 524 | 63.44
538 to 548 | 66.3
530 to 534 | 63.99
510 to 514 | 43.62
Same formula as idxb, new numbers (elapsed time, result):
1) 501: 37.44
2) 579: 65.82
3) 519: 56.14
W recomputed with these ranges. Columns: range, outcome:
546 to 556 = 75.64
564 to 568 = 79.77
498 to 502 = 42.89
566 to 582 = 77.29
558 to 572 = 81.06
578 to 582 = 65.82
